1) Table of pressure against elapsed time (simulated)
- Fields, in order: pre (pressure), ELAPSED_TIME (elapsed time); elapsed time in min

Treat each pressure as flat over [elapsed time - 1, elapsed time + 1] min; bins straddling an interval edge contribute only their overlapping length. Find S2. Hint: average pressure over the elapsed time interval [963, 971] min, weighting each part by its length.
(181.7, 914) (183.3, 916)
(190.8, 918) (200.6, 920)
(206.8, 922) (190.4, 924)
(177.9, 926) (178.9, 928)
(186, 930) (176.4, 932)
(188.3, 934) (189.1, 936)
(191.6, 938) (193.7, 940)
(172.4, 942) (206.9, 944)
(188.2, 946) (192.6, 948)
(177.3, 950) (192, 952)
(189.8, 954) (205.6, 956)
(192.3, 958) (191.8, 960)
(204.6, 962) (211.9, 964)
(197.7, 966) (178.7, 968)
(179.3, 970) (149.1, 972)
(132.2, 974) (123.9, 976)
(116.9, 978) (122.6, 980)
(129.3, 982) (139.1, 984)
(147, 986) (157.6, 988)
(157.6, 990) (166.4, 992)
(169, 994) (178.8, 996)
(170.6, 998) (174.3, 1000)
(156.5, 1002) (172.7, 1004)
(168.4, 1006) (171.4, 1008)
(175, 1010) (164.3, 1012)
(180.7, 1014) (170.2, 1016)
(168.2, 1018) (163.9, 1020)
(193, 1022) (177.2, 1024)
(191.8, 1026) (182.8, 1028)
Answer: 192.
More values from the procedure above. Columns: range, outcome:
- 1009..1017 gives 173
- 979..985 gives 130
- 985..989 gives 152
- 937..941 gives 193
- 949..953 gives 185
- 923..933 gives 182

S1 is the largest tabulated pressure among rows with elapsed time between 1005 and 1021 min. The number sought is 180.7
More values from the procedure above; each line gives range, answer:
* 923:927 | 190.4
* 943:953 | 206.9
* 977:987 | 147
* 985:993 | 166.4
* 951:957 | 205.6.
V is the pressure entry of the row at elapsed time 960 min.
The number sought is 191.8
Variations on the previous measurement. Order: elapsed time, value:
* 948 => 192.6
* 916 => 183.3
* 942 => 172.4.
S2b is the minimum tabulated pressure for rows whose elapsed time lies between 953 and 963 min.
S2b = 189.8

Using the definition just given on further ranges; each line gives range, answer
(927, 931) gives 178.9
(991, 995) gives 166.4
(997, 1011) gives 156.5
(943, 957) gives 177.3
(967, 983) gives 116.9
